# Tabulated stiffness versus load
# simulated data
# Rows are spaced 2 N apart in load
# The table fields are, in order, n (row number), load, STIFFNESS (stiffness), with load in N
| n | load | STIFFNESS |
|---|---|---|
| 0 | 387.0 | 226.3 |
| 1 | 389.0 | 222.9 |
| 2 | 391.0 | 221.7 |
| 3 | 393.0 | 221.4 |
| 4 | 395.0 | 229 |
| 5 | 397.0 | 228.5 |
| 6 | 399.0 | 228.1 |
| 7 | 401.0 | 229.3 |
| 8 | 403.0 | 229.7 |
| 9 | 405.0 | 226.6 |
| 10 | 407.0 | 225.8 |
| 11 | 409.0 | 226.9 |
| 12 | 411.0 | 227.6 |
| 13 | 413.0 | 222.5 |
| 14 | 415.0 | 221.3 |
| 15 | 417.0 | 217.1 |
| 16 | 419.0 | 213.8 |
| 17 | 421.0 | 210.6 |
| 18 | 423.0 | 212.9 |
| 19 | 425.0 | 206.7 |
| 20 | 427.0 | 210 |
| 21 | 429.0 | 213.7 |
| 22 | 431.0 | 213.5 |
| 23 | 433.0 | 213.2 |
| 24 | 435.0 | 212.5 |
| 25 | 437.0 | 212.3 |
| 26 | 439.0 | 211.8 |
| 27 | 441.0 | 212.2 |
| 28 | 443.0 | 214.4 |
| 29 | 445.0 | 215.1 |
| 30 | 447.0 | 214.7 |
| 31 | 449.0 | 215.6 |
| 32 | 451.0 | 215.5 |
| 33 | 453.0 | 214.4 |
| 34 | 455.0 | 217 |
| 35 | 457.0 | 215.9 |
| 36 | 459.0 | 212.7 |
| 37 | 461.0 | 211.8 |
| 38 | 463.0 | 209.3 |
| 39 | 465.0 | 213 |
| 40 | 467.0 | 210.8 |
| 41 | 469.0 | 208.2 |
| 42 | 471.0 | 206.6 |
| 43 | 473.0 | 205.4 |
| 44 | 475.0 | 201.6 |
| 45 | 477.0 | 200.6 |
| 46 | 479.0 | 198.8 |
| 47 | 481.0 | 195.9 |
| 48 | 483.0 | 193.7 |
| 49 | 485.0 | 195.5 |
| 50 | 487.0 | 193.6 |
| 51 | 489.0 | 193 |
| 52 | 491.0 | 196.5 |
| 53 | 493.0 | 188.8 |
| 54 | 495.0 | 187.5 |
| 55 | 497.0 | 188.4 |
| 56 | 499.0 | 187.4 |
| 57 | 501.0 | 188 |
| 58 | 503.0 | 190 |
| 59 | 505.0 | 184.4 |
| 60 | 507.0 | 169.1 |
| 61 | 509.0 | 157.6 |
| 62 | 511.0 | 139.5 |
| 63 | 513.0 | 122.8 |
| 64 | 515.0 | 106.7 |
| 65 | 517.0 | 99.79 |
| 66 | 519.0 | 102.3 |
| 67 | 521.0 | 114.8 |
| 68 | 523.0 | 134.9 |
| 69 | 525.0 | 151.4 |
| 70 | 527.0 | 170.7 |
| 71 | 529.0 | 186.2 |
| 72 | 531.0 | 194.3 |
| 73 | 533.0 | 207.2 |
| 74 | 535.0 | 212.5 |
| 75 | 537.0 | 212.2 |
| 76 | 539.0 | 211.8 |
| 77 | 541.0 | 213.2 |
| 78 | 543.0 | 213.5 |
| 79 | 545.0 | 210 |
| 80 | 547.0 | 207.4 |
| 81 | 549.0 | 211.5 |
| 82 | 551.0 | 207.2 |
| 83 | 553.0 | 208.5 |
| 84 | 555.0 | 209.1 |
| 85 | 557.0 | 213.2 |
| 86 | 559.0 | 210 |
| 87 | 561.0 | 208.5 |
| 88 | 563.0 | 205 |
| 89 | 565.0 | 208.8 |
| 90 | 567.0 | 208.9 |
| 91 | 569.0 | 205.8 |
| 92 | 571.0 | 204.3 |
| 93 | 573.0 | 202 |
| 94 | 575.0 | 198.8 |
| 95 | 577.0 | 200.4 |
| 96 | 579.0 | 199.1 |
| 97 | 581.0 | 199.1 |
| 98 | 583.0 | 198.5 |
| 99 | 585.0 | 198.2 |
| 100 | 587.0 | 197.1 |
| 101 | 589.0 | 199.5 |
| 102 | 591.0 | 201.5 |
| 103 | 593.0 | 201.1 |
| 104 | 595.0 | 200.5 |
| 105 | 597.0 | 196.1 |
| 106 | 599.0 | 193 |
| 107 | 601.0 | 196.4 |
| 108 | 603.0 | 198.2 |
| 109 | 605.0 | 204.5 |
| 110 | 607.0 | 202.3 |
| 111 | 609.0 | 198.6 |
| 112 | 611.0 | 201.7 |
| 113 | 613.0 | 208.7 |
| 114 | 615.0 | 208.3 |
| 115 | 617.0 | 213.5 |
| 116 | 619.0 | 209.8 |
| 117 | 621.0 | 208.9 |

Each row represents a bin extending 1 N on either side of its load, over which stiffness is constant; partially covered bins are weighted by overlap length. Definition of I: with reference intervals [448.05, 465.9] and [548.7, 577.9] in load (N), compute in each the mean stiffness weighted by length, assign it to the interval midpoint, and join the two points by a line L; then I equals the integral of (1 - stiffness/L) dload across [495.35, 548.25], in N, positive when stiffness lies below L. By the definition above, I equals 9.3 N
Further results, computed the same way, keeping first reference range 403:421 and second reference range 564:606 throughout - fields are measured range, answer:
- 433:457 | 0.4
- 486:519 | 7.0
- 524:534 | 1.2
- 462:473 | 0.3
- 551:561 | -0.3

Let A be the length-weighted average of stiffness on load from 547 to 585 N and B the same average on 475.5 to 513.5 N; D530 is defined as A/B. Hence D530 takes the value 1.12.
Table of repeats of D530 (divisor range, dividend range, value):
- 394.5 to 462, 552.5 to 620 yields 0.93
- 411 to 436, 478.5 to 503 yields 0.90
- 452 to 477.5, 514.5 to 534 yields 0.70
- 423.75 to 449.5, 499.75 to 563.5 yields 0.85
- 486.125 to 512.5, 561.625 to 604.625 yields 1.11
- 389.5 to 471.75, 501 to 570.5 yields 0.84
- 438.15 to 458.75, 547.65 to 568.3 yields 0.97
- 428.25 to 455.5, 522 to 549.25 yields 0.91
